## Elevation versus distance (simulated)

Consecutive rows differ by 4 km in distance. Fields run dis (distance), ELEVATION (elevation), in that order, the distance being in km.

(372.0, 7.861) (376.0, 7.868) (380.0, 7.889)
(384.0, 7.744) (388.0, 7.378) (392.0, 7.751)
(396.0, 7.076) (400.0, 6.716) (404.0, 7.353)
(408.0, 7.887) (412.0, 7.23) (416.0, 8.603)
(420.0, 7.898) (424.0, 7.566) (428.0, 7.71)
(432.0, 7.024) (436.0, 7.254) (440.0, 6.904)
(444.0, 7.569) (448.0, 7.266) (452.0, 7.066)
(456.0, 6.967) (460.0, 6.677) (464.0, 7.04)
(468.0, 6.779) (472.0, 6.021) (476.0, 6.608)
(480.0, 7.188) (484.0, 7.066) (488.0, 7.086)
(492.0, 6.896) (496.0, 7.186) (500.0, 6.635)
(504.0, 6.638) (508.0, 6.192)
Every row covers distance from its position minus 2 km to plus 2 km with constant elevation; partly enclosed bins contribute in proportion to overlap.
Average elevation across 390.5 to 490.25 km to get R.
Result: 7.21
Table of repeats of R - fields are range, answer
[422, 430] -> 7.64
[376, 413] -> 7.48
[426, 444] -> 7.26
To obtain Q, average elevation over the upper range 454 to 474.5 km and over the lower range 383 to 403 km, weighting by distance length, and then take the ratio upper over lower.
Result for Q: 0.9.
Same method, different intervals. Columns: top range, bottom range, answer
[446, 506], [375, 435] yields 0.91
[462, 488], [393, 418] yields 0.91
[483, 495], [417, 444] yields 0.94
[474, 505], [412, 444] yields 0.92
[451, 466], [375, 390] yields 0.90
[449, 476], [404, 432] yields 0.88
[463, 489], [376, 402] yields 0.91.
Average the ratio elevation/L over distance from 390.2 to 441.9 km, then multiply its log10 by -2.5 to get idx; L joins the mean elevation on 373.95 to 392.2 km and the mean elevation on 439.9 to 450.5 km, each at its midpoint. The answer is 0.01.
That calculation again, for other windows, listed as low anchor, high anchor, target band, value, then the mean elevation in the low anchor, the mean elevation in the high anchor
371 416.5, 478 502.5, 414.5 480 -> 0.013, 7.57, 7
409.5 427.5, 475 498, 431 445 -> 0.061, 7.82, 7.02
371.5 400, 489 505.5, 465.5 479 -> 0.076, 7.58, 6.86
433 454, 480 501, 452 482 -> 0.052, 7.2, 7.01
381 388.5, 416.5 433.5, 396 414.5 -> 0.050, 7.64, 7.66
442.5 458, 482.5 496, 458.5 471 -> 0.058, 7.21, 7.04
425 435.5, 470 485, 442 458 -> -0.019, 7.37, 6.7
